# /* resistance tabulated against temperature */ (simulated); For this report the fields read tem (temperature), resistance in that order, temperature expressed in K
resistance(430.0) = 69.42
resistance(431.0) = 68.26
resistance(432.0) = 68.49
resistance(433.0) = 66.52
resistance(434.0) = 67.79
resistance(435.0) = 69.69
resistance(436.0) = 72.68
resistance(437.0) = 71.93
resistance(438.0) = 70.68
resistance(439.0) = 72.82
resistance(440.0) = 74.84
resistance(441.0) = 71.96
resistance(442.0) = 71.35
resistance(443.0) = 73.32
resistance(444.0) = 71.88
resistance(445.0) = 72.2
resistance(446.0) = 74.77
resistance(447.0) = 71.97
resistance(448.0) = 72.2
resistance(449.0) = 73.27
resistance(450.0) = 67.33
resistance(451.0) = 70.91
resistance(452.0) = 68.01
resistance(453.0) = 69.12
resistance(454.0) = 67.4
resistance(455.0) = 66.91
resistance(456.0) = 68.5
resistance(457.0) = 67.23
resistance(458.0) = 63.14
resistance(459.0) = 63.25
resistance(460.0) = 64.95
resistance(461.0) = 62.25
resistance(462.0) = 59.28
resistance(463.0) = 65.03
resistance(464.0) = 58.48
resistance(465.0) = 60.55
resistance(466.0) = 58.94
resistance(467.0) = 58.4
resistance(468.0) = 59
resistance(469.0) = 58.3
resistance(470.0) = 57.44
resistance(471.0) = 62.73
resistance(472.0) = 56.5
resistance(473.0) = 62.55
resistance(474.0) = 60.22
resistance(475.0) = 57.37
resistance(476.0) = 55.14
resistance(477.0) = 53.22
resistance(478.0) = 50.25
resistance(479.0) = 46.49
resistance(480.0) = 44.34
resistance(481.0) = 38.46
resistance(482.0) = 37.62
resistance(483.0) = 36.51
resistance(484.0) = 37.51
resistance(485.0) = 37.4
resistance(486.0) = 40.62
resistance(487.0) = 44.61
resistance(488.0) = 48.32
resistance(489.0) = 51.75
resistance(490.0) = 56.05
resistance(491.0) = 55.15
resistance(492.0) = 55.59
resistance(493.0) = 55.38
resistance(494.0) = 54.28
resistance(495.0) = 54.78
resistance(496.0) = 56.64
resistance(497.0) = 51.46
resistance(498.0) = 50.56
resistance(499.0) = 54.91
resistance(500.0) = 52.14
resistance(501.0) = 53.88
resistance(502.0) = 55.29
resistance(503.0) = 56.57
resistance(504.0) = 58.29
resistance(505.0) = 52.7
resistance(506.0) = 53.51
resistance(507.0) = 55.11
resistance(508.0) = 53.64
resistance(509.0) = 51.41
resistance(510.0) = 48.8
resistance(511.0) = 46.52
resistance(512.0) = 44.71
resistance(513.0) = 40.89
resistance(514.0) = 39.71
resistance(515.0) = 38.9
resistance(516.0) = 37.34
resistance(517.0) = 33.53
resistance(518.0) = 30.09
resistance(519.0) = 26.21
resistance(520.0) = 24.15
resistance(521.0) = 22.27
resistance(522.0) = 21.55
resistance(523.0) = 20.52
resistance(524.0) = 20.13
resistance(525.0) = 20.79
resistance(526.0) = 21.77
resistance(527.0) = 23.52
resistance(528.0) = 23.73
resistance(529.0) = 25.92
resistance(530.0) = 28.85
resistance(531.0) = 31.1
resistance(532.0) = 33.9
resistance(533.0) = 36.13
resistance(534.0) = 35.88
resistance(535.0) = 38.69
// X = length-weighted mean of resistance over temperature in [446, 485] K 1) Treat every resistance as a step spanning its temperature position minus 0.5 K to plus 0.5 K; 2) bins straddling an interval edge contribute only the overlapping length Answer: 59.2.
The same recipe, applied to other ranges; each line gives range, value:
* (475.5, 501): 48.9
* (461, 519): 50.8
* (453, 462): 65.3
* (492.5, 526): 43.2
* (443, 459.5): 69.4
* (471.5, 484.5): 48.9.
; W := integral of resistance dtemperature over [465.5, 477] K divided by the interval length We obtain 58.5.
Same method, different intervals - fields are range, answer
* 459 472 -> 60.4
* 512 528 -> 28.5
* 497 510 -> 53.7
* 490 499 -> 54.4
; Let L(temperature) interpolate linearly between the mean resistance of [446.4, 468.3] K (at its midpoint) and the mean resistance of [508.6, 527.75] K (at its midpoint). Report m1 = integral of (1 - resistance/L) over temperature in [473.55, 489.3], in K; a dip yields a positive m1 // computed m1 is 1.9 K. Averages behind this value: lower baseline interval 65.4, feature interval 46.1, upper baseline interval 32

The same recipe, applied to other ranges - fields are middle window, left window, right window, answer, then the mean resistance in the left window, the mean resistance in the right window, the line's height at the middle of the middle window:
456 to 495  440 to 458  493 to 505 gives 4.92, 70.4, 54.4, 61.9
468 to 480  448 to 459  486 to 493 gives 0.55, 68.1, 51.4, 58.6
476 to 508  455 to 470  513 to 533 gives -4.08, 62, 28.1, 45.5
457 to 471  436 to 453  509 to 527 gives 0.05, 71.8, 32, 61.2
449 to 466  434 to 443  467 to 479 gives -0.38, 71.8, 57.1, 63.7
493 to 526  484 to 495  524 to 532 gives -4.53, 49.6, 25.3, 37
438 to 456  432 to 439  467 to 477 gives -1.28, 70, 58.5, 66.4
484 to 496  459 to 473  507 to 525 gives -0.49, 60.3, 35.5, 48.4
